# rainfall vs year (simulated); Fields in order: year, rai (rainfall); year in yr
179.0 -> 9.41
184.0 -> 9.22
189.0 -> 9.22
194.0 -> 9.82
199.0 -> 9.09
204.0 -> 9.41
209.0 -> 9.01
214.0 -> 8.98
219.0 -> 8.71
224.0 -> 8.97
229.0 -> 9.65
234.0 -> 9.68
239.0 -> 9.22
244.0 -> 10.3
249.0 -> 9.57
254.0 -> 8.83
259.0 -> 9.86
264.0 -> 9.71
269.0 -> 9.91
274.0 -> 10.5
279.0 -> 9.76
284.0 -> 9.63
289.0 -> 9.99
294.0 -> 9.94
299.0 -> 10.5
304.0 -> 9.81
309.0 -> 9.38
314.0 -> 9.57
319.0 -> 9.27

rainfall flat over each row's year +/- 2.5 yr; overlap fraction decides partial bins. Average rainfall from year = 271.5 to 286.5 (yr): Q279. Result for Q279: 9.96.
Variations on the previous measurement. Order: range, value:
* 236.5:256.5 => 9.48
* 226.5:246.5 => 9.71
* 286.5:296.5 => 9.96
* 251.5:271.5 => 9.58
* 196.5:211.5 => 9.17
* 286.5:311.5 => 9.92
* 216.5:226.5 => 8.84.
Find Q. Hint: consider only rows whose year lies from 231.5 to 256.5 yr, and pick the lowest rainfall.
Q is 8.83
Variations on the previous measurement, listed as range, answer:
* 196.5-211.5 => 9.01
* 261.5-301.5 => 9.63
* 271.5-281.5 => 9.76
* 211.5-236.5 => 8.71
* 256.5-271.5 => 9.71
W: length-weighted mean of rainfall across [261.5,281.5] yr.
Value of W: 9.97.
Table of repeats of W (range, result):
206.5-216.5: 9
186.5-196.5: 9.52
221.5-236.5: 9.43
